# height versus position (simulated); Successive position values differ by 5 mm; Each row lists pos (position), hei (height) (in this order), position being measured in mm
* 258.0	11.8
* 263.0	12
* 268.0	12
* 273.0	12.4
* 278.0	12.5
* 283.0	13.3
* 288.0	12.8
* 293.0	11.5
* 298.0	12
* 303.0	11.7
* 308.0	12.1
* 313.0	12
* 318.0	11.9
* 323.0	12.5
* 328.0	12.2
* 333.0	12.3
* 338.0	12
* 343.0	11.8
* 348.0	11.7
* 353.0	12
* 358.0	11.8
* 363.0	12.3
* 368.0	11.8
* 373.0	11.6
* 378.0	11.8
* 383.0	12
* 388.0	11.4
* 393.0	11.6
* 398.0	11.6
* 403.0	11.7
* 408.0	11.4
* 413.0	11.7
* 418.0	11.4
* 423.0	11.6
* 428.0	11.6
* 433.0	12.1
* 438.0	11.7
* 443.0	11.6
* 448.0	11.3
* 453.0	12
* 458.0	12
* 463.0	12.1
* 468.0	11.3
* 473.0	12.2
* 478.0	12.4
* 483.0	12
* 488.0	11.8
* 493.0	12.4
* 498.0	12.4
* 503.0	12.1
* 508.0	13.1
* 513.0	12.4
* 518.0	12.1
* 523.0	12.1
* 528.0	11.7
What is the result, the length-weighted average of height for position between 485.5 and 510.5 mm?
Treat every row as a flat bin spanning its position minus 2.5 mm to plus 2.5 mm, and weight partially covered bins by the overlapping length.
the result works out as 12.4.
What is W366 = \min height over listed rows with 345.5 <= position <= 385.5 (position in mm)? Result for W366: 11.6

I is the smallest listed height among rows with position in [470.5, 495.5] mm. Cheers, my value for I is 11.8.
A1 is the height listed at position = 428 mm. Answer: 11.6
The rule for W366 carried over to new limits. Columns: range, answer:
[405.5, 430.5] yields 11.4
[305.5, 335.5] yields 11.9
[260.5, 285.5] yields 12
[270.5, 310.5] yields 11.5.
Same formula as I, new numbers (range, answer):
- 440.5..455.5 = 11.3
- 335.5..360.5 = 11.7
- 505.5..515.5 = 12.4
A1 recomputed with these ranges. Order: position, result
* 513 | 12.4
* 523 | 12.1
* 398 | 11.6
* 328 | 12.2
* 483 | 12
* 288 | 12.8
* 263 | 12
